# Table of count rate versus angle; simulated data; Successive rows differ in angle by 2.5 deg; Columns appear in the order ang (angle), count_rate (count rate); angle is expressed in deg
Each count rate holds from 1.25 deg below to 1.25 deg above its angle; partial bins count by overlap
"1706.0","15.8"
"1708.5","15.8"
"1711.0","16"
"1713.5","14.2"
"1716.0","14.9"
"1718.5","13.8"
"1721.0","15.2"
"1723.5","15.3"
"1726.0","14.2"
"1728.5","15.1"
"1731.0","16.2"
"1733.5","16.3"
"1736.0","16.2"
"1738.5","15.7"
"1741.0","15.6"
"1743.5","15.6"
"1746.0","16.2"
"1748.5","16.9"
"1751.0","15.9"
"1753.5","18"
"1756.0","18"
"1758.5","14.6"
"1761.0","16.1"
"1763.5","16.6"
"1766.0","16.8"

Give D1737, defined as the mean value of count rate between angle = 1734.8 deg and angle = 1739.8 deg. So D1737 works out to 15.9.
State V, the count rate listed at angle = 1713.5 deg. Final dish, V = 14.2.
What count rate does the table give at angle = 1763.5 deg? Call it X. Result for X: 16.6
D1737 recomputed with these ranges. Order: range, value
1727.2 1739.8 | 15.9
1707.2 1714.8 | 15.3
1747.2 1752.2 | 16.4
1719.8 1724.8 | 15.2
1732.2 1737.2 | 16.2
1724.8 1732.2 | 15.2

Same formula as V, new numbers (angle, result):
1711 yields 16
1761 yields 16.1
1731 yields 16.2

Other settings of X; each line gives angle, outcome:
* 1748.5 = 16.9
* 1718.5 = 13.8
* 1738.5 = 15.7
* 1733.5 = 16.3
